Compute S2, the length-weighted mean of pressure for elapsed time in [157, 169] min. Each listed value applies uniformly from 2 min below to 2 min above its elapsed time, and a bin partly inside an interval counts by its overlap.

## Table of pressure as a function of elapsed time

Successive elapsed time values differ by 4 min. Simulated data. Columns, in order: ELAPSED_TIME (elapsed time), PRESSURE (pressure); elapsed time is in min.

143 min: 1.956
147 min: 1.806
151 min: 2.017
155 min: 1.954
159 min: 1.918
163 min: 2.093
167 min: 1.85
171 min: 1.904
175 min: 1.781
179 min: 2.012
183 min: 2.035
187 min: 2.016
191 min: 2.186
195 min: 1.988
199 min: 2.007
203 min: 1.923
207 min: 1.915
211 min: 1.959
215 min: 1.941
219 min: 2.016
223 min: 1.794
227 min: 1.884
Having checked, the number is 1.95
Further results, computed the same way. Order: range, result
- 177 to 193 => 2.06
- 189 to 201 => 2.06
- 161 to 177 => 1.91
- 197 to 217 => 1.95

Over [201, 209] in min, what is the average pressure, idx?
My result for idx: 1.92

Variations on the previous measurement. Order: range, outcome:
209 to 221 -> 1.97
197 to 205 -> 1.97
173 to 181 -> 1.9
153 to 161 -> 1.94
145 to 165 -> 1.96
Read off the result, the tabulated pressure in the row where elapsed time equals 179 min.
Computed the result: 2.012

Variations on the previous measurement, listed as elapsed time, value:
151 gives 2.017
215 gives 1.941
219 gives 2.016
